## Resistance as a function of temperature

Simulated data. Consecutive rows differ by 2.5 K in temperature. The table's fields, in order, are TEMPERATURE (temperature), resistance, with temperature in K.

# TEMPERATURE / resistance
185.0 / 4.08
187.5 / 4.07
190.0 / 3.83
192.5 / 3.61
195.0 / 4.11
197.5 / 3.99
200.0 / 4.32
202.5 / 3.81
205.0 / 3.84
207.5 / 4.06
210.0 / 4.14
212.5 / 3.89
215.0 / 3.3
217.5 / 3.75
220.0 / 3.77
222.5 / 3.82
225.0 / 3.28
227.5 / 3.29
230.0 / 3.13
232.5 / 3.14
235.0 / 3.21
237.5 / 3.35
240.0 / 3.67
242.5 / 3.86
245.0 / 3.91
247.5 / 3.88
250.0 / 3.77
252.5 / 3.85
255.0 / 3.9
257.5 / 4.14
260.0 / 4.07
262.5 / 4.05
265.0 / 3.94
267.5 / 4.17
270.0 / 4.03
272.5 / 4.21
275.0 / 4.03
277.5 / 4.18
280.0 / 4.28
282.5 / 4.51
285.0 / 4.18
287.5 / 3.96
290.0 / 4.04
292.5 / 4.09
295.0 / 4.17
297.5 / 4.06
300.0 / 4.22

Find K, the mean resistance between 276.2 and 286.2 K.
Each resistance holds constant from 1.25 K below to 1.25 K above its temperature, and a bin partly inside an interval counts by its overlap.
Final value 4.29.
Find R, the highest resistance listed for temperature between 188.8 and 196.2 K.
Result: 4.11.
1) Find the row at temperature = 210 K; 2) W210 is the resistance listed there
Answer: 4.14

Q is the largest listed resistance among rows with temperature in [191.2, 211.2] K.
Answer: 4.32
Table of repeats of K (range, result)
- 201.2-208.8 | 3.91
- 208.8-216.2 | 3.78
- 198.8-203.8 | 4.06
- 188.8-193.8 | 3.72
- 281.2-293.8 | 4.16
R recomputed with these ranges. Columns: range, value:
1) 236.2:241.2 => 3.67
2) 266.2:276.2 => 4.21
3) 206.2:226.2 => 4.14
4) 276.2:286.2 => 4.51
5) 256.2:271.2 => 4.17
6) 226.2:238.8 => 3.35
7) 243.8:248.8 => 3.91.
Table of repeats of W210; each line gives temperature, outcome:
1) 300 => 4.22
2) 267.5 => 4.17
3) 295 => 4.17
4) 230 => 3.13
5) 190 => 3.83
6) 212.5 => 3.89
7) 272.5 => 4.21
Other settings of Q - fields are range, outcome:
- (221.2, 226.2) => 3.82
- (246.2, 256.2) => 3.9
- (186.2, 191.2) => 4.07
